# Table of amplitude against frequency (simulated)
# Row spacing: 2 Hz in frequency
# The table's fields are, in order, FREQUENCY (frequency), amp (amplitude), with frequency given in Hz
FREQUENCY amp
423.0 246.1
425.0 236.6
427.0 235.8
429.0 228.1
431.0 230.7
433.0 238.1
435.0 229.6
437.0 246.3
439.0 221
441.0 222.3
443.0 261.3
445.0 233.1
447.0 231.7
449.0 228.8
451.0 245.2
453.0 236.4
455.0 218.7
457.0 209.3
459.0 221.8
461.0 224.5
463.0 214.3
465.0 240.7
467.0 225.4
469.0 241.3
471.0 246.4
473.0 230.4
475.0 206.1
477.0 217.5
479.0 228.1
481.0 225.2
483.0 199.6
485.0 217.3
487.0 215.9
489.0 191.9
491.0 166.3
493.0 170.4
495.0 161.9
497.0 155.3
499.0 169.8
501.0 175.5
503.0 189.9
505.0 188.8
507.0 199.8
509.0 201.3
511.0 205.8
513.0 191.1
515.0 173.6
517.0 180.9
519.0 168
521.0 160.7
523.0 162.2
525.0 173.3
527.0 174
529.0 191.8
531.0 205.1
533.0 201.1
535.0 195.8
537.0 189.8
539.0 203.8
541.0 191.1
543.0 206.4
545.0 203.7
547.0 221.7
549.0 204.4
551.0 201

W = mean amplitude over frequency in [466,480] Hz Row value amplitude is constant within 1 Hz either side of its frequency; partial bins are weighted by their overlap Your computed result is 228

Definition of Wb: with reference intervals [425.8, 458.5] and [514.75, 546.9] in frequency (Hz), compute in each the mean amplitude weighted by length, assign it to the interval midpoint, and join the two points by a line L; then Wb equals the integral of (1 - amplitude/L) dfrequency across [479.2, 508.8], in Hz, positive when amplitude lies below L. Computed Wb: 2.5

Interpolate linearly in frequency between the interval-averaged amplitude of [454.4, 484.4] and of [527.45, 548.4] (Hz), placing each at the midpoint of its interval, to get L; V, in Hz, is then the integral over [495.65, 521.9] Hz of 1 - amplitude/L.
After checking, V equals 3.6 Hz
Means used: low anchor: 223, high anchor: 200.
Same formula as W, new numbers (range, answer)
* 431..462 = 231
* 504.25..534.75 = 185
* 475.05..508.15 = 193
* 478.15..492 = 206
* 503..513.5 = 197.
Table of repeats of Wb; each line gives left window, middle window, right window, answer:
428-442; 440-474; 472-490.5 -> -1.3 Hz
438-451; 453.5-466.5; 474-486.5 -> 0.2 Hz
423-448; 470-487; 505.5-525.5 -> -1.2 Hz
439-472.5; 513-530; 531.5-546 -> 2.6 Hz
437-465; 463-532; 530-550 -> 6.3 Hz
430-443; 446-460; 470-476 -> 0.2 Hz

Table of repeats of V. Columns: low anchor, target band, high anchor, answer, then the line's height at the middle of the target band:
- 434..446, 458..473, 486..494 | -1.5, 210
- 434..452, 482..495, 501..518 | 0.9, 205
